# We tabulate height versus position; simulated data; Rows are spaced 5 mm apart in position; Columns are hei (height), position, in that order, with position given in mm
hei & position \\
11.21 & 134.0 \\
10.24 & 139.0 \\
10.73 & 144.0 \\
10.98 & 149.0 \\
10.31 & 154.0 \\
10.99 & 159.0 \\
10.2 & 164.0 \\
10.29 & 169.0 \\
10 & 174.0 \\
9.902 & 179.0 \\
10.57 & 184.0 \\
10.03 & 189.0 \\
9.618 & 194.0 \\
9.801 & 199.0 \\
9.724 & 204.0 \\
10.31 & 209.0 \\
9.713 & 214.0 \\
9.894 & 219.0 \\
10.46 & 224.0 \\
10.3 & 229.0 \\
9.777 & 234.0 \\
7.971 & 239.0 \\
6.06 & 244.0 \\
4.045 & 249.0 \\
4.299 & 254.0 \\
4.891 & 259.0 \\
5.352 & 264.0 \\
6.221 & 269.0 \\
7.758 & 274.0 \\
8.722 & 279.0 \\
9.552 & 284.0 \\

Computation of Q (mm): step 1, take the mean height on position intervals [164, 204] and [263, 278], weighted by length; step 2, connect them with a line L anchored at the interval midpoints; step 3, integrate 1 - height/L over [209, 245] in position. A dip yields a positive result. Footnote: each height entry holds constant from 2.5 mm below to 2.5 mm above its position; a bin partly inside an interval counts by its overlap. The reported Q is -4.0 mm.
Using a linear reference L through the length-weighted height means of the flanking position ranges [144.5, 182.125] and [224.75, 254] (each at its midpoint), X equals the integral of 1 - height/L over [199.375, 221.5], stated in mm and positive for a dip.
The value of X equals -3.3 mm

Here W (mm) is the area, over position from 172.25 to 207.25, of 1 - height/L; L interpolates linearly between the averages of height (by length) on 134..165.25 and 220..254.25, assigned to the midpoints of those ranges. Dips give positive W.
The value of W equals -2.21 mm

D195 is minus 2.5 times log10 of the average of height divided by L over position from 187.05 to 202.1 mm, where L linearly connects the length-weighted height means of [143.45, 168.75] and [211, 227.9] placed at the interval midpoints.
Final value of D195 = 0.05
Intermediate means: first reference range 10.6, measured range 9.8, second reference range 10.1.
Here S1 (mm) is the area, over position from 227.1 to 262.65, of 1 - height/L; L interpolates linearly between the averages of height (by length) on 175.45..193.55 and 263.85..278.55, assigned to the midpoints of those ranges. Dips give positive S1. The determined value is 5.95 mm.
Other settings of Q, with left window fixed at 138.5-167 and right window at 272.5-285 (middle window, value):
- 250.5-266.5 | 7.4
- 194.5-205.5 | 0.1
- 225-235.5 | -0.8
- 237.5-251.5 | 5.0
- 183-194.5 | -0.1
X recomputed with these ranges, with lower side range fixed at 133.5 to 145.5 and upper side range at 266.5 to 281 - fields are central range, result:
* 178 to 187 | -0.59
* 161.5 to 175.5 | -0.29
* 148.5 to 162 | -0.56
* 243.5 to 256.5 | 5.60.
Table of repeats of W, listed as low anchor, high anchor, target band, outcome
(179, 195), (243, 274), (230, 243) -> -3.63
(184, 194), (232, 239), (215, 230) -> -1.23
